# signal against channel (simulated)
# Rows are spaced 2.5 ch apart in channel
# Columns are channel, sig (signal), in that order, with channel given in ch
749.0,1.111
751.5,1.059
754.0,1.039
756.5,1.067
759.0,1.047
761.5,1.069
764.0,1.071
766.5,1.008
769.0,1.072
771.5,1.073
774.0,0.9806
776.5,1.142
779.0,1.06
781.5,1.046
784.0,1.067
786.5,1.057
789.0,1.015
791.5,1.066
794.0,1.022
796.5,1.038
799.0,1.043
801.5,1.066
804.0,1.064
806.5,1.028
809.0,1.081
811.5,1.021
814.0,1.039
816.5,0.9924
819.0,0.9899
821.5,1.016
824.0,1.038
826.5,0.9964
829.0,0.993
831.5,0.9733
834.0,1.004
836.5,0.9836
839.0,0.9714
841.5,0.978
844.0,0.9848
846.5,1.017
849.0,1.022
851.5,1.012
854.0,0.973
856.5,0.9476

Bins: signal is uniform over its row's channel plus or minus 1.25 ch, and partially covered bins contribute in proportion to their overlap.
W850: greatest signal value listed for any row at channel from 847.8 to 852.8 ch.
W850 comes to 1.022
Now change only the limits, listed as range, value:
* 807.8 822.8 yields 1.081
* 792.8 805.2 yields 1.066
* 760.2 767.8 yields 1.071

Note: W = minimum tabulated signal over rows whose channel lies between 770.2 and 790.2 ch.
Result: 0.9806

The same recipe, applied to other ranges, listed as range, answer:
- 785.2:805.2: 1.015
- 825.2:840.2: 0.9714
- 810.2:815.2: 1.021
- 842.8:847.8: 0.9848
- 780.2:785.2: 1.046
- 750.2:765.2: 1.039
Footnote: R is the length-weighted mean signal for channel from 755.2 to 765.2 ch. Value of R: 1.06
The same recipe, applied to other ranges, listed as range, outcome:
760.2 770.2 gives 1.05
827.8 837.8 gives 0.988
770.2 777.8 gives 1.07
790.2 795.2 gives 1.04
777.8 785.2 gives 1.06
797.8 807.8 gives 1.05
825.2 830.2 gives 0.995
